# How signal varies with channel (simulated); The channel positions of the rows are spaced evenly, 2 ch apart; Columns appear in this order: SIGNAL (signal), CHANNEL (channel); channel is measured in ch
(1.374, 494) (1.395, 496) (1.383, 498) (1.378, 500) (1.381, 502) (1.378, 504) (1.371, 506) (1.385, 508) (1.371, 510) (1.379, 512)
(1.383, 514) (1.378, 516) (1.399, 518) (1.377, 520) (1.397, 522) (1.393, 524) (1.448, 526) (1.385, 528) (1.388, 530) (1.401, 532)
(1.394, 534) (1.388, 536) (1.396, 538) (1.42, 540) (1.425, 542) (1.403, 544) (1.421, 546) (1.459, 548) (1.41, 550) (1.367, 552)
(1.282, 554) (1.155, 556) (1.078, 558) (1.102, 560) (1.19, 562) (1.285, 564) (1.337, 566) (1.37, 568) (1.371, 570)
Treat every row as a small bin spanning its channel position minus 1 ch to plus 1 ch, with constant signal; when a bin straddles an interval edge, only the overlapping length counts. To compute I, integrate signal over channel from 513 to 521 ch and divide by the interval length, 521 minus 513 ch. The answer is 1.38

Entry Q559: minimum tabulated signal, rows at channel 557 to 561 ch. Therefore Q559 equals 1.078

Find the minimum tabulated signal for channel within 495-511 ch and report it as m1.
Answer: 1.371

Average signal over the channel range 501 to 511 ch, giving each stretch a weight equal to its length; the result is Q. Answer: 1.38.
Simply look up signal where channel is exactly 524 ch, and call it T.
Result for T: 1.393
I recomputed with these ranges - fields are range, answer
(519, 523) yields 1.39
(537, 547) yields 1.41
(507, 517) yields 1.38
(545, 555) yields 1.39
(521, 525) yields 1.4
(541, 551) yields 1.42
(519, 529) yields 1.4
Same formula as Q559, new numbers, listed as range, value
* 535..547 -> 1.388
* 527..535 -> 1.385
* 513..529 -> 1.377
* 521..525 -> 1.393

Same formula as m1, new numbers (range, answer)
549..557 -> 1.155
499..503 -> 1.378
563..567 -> 1.285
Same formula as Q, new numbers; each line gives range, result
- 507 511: 1.38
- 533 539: 1.39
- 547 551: 1.43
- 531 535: 1.4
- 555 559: 1.12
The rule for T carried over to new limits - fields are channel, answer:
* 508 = 1.385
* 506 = 1.371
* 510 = 1.371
